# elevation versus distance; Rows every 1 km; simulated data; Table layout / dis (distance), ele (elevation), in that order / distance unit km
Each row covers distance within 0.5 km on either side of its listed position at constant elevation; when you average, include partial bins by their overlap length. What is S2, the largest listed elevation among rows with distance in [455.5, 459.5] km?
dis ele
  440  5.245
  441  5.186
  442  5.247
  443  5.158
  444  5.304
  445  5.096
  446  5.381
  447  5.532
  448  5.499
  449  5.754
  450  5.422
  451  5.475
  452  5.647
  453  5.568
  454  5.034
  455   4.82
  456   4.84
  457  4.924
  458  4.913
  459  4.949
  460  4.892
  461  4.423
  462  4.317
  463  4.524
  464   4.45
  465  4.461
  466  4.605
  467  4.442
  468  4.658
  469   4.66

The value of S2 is 4.949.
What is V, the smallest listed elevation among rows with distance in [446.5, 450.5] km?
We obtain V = 5.422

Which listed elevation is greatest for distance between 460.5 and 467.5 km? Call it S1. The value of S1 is 4.605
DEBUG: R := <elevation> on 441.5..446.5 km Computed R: 5.24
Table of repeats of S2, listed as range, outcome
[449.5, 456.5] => 5.647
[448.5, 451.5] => 5.754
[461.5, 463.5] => 4.524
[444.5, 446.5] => 5.381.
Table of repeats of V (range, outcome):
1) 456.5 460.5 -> 4.892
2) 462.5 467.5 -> 4.442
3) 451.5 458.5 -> 4.82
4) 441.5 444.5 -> 5.158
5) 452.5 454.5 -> 5.034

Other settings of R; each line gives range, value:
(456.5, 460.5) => 4.92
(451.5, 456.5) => 5.18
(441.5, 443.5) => 5.2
